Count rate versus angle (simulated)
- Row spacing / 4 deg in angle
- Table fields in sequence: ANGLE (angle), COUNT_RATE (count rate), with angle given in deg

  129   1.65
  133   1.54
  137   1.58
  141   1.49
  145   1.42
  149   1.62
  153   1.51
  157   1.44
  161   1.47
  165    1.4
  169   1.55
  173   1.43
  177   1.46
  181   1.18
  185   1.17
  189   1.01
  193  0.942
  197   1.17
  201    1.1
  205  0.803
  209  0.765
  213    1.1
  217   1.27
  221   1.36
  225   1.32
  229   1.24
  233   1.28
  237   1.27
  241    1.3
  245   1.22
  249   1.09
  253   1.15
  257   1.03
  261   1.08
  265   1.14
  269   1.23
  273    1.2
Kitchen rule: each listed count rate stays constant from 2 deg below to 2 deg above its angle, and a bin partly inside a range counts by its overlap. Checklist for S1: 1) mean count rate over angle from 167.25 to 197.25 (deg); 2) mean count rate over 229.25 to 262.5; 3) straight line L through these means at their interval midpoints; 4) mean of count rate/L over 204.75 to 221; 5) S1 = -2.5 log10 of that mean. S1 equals 0.16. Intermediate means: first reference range 1.24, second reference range 1.18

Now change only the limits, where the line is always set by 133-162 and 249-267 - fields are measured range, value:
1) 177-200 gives 0.20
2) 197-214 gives 0.32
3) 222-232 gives -0.06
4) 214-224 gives -0.04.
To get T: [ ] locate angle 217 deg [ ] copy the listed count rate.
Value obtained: 1.27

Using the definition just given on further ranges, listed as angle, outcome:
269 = 1.23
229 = 1.24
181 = 1.18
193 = 0.942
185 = 1.17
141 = 1.49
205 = 0.803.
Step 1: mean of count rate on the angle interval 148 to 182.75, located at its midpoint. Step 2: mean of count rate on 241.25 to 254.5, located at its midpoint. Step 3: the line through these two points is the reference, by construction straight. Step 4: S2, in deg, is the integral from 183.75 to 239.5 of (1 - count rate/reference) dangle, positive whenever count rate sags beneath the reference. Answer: 6.81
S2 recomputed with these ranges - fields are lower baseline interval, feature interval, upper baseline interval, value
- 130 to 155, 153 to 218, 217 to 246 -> 9.5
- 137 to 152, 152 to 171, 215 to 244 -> 0.0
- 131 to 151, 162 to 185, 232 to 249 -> 0.8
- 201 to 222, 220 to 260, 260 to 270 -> -4.3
